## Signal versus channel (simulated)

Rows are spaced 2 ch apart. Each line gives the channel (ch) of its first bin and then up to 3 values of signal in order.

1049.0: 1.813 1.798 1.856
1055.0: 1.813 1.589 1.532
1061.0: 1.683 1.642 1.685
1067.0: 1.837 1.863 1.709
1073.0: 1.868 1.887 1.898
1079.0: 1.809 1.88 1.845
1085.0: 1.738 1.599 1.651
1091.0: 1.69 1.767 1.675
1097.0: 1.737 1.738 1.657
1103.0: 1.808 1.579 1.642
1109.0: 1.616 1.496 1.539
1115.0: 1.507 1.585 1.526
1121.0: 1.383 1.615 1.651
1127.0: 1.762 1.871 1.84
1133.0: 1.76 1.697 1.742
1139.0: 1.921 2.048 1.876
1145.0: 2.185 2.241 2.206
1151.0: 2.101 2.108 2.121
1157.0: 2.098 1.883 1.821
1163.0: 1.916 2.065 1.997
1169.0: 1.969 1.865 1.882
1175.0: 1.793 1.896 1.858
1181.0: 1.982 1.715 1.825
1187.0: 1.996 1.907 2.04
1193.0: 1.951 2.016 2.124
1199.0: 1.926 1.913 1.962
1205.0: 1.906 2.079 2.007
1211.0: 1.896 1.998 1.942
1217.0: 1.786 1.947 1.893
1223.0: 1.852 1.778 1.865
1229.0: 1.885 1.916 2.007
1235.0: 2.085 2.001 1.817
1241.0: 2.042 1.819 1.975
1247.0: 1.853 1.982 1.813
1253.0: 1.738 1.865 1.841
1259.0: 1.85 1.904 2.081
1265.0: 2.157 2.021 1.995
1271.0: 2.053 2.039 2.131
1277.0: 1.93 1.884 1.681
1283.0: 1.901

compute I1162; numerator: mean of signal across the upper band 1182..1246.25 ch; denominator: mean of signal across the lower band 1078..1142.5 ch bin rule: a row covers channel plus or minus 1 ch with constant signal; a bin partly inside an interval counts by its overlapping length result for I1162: 1.1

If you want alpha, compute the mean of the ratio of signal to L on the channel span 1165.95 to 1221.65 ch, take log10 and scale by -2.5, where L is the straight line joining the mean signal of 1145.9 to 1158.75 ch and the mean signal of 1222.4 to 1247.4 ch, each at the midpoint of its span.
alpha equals 0.05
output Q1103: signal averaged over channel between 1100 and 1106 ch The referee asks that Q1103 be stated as 1.68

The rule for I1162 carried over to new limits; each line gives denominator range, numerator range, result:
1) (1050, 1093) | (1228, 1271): 1.10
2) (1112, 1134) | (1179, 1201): 1.18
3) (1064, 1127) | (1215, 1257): 1.12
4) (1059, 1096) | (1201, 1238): 1.10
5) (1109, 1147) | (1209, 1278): 1.12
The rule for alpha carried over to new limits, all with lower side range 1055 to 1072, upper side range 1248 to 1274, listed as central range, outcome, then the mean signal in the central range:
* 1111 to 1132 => 0.10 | 1.62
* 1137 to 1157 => -0.15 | 2.07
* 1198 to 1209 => -0.05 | 1.96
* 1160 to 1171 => -0.07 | 1.95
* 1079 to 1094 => -0.01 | 1.74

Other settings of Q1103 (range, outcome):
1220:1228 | 1.85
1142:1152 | 2.12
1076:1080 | 1.85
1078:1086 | 1.82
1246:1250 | 1.92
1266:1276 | 2.05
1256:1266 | 1.97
